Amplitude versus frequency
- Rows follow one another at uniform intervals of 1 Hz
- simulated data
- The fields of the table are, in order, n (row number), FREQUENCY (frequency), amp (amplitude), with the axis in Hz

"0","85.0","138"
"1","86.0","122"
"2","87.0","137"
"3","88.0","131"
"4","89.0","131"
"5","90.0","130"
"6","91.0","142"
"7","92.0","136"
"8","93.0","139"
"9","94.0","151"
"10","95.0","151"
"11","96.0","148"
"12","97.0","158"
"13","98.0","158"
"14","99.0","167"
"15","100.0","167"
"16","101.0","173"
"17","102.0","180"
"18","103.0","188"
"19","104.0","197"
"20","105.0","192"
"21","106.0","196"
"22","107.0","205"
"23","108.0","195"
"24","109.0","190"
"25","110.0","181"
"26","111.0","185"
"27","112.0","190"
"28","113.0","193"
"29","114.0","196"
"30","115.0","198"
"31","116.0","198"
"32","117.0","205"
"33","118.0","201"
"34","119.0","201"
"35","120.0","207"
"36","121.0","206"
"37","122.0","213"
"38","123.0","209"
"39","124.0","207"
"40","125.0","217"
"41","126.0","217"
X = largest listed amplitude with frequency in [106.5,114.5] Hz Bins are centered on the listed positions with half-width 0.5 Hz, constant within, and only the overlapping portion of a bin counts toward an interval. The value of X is 205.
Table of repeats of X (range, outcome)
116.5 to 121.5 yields 207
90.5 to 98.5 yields 158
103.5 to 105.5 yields 197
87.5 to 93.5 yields 142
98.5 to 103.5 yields 188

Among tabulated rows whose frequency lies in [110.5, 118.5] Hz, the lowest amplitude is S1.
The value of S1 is 185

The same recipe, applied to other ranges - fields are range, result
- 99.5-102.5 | 167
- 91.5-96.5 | 136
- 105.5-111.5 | 181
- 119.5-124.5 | 206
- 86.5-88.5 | 131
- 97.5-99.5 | 158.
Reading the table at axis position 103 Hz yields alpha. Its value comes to 188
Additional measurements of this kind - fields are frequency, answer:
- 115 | 198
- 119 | 201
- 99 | 167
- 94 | 151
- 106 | 196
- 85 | 138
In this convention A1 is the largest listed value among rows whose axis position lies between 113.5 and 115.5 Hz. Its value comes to 198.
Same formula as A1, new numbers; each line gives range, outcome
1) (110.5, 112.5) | 190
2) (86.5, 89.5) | 137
